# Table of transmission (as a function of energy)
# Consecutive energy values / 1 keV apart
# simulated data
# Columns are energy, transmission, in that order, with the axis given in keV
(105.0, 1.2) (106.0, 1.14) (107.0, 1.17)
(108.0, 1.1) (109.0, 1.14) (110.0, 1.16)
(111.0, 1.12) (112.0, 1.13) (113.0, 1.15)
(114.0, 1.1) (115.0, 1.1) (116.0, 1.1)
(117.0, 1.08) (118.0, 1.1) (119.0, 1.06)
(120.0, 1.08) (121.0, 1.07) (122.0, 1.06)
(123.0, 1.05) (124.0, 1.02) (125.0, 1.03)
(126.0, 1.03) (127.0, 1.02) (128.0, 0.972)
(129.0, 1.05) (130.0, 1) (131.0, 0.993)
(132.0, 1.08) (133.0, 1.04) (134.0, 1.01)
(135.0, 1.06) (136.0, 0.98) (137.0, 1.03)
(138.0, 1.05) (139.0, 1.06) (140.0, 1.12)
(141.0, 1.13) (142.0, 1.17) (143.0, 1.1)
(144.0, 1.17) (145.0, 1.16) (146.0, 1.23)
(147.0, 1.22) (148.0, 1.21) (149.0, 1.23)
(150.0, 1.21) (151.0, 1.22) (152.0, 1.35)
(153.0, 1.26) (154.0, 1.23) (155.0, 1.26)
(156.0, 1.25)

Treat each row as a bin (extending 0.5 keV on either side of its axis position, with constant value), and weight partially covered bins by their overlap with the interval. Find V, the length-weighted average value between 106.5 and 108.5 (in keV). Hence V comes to 1.14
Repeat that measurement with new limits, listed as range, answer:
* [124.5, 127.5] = 1.03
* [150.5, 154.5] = 1.27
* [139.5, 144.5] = 1.14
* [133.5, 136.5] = 1.02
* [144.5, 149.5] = 1.21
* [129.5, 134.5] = 1.02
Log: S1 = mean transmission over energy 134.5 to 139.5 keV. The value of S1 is 1.04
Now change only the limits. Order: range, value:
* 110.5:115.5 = 1.12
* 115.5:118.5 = 1.09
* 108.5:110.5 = 1.15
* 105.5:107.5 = 1.15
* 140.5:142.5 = 1.15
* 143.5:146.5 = 1.19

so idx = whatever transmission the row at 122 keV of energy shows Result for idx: 1.06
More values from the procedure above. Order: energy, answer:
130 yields 1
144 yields 1.17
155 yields 1.26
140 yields 1.12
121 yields 1.07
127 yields 1.02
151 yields 1.22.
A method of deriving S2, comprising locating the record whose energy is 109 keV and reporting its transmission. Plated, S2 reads 1.14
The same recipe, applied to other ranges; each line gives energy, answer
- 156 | 1.25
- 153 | 1.26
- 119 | 1.06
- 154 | 1.23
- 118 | 1.1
